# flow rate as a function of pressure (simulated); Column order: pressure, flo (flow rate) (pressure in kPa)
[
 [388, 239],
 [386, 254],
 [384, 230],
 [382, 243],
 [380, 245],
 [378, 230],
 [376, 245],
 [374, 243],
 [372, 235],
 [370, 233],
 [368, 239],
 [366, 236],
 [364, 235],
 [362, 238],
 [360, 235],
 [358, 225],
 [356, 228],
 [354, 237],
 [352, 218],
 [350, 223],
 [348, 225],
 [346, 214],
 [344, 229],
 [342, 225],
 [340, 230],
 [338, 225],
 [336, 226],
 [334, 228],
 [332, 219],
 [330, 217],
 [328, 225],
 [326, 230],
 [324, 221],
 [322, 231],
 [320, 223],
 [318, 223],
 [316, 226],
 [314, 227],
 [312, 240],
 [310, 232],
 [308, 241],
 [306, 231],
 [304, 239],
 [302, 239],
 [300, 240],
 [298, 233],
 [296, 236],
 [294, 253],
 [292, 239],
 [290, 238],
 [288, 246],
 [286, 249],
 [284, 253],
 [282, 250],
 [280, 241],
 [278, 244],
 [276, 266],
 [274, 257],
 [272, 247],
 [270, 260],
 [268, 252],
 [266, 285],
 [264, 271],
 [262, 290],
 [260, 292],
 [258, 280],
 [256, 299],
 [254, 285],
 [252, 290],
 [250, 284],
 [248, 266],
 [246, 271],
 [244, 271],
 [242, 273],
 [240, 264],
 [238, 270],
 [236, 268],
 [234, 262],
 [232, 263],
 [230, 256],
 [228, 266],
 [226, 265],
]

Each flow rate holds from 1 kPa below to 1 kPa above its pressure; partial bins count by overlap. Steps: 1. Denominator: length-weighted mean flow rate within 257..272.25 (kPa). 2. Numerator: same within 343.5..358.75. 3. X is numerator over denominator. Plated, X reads 0.82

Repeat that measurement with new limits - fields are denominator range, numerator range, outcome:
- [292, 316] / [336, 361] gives 0.95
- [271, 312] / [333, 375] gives 0.94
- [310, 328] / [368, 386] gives 1.05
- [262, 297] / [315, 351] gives 0.89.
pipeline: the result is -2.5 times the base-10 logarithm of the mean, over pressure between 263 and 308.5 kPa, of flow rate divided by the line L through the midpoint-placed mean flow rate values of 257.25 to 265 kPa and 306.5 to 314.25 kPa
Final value 0.05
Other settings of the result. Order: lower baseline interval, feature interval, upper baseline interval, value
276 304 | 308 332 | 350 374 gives 0.056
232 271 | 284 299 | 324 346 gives 0.036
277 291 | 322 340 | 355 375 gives 0.069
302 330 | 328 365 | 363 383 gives 0.037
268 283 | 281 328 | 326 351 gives 0.014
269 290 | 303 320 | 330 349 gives 0.022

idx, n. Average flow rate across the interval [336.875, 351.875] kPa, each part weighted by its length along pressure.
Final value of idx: 224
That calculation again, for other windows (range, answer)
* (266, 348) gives 237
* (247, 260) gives 285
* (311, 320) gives 228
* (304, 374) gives 229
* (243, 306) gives 260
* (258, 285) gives 263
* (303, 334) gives 228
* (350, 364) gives 230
